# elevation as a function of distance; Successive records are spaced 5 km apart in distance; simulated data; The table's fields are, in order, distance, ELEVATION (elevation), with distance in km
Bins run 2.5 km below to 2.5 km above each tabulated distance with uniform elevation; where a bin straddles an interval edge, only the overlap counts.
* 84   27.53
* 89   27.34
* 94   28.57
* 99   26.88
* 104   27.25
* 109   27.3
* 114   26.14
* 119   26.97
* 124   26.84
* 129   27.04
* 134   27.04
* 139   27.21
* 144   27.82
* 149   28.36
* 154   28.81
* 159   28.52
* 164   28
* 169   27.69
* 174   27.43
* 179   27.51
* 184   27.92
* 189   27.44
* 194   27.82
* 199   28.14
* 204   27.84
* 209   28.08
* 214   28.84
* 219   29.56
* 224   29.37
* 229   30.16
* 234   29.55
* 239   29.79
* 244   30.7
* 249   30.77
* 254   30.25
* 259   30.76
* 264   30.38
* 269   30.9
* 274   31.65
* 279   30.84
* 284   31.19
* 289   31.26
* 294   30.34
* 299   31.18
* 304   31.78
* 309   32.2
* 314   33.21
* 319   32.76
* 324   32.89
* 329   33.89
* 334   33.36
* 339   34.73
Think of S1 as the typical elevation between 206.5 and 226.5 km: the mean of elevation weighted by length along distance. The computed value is 29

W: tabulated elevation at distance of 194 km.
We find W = 27.82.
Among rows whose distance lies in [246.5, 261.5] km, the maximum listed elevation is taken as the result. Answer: 30.77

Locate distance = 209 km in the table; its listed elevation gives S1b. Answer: 28.08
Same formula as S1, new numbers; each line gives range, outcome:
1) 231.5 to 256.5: 30.2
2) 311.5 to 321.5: 33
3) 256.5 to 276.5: 30.9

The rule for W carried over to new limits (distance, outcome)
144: 27.82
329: 33.89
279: 30.84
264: 30.38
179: 27.51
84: 27.53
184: 27.92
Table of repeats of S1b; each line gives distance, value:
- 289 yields 31.26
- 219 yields 29.56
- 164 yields 28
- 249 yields 30.77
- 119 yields 26.97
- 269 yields 30.9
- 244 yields 30.7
